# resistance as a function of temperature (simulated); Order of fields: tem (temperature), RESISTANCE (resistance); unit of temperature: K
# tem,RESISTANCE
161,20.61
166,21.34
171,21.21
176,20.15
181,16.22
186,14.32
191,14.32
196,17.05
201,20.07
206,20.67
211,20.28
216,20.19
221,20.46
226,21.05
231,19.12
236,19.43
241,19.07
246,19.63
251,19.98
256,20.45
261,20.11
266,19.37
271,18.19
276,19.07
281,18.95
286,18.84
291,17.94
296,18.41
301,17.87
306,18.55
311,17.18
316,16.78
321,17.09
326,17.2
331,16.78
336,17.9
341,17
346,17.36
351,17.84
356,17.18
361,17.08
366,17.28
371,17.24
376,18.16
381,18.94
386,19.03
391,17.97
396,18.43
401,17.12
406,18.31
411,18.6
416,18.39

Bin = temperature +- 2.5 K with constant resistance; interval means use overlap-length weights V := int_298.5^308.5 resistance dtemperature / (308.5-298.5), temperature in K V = 18.2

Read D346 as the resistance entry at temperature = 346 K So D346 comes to 17.36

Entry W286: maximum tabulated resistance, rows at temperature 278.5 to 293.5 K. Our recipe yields 18.95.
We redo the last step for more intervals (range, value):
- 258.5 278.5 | 20.11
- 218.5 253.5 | 21.05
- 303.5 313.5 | 18.55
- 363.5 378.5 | 18.16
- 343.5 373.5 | 17.84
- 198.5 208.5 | 20.67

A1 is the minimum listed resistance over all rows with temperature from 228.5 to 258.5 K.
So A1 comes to 19.07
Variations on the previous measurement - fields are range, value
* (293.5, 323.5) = 16.78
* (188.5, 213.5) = 14.32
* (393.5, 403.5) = 17.12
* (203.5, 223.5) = 20.19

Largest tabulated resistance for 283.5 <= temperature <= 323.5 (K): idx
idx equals 18.84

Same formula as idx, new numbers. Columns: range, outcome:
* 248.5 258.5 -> 20.45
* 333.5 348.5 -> 17.9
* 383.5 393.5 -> 19.03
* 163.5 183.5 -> 21.34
